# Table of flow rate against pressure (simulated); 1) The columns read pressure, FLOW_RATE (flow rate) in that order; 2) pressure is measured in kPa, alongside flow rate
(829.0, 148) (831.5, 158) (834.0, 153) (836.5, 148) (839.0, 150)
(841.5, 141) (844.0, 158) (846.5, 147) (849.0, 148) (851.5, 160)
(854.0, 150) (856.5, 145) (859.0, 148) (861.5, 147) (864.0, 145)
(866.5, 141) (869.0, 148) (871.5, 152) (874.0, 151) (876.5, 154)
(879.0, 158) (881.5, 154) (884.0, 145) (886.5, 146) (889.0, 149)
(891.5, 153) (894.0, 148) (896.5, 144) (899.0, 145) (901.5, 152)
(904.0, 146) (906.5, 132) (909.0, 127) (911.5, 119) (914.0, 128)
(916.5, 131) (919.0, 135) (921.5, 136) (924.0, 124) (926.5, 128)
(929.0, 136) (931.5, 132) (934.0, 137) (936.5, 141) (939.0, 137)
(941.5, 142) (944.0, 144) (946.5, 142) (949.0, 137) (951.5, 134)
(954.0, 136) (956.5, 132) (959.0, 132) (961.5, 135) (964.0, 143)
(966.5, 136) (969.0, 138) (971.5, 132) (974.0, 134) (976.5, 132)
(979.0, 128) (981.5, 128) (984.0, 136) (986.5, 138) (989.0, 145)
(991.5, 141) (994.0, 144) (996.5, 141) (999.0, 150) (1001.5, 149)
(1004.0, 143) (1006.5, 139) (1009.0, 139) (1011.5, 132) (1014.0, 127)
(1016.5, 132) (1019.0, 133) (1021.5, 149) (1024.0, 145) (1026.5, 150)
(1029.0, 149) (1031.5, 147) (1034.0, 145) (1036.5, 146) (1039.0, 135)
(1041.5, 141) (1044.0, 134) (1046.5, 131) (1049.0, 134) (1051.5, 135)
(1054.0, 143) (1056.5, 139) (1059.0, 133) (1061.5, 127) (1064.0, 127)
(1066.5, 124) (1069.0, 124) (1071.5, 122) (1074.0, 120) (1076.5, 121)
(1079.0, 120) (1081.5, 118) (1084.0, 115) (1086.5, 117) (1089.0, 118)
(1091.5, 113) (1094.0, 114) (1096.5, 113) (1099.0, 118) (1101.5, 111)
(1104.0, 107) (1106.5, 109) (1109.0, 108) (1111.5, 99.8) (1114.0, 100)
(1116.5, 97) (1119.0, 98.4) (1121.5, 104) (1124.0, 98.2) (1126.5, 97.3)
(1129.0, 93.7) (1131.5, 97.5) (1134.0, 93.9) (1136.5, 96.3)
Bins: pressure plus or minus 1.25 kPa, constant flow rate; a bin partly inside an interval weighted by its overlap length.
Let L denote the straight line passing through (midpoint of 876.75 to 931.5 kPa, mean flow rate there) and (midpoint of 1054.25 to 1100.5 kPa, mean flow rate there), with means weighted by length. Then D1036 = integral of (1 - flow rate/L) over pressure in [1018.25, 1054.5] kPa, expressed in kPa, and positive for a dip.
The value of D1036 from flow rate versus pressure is -4.4 kPa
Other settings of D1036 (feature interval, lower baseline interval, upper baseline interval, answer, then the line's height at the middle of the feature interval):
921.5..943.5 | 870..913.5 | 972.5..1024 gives 1.2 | 143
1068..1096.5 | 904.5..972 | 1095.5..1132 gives -2.3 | 109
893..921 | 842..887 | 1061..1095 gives 1.4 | 144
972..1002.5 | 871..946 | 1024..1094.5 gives -0.7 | 135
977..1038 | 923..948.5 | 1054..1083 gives -4.6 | 131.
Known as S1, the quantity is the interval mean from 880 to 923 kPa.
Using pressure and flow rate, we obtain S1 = 141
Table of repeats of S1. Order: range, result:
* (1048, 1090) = 126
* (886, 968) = 137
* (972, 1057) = 139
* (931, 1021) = 137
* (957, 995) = 136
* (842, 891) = 150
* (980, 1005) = 141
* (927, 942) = 137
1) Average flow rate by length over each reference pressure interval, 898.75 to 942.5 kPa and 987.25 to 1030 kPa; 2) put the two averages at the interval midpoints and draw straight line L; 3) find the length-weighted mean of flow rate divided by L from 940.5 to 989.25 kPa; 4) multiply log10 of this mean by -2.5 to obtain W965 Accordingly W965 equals 0.02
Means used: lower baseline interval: 135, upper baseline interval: 142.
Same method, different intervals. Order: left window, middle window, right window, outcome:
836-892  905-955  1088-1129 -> 0.03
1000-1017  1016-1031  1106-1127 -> -0.09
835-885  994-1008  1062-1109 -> -0.12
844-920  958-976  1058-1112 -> -0.02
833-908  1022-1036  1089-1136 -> -0.23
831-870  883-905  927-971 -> -0.03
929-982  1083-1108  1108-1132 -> -0.09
